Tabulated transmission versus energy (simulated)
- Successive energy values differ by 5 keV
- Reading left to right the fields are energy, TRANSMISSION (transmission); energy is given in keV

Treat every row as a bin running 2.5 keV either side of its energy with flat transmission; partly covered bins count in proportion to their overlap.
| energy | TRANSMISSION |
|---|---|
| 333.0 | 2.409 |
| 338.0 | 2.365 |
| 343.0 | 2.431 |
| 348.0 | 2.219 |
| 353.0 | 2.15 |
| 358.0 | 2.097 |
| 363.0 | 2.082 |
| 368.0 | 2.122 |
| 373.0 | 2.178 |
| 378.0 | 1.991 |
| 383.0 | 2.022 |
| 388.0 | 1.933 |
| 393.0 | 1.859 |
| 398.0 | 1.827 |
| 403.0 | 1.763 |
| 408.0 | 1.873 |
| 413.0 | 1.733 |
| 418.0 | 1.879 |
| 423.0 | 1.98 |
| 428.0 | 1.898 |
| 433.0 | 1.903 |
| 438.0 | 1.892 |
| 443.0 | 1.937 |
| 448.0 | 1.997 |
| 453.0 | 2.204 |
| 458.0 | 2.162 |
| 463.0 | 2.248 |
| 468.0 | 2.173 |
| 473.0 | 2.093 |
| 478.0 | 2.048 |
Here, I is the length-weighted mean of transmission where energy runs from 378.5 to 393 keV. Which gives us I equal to 1.96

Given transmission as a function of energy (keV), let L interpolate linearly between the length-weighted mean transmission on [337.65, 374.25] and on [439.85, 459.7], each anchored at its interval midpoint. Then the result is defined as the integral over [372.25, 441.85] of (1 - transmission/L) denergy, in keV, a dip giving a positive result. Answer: 7.28 keV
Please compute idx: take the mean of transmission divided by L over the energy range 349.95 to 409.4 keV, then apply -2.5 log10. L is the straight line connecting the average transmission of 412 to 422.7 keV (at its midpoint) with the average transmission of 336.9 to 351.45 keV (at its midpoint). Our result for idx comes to 0.053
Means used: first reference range 2.32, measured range 2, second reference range 1.85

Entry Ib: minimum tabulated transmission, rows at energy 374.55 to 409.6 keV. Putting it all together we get 1.763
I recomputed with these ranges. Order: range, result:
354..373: 2.11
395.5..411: 1.82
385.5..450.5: 1.88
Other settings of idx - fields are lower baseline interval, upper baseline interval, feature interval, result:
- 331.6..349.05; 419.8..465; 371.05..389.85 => 0.10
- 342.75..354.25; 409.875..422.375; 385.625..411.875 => 0.06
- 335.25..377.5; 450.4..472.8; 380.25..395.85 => 0.14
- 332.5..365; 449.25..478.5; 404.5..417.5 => 0.21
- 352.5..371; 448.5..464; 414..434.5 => 0.13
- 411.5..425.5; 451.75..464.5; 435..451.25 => 0.07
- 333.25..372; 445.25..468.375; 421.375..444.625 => 0.13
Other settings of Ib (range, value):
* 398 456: 1.733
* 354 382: 1.991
